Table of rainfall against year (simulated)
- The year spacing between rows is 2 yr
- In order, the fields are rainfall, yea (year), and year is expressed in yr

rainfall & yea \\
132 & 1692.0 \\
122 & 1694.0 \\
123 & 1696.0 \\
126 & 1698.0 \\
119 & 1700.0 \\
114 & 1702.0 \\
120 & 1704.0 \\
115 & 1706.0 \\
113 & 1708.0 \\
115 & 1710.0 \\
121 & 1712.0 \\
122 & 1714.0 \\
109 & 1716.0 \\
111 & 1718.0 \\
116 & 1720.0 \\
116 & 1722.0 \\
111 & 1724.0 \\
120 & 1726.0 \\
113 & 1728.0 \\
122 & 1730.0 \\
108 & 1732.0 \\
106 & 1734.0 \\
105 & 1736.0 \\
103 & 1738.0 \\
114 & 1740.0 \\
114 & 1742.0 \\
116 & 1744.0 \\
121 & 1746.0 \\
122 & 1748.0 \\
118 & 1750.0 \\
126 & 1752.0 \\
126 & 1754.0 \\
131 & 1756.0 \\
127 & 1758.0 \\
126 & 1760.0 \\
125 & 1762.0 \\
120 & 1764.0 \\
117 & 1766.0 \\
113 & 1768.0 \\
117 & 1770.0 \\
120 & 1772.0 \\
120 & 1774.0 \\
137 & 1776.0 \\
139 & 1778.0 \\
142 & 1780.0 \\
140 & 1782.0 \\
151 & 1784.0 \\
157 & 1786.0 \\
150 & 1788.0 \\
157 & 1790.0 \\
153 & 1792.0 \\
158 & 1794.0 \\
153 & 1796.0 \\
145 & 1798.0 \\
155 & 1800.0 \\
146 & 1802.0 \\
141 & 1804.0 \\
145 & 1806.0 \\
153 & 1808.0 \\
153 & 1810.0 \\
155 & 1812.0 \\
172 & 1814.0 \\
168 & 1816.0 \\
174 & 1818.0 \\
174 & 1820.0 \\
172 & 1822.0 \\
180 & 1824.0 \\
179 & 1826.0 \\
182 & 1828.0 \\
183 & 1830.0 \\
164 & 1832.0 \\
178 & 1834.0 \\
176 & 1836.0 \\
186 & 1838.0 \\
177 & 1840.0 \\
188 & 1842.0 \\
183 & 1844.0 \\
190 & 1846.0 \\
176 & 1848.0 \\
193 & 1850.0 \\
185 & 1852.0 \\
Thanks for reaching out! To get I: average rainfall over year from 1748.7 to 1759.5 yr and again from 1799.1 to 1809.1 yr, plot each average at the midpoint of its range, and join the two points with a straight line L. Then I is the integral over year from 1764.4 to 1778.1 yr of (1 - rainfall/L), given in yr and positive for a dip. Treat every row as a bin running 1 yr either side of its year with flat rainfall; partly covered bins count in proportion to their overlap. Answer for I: 1.2 yr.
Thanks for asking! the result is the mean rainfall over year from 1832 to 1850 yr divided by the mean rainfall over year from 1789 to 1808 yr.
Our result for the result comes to 1.21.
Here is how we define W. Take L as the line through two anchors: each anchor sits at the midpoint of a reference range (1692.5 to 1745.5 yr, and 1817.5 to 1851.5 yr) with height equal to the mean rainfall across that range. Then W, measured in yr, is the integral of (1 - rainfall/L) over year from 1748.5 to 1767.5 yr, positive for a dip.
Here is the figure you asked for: 1.9 yr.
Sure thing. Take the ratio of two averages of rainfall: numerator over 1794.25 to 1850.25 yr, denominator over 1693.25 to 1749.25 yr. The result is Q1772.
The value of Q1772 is 1.46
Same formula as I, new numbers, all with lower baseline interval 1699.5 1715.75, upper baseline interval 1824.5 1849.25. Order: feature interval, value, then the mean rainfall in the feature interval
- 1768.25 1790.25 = 2.1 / 138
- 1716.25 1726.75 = 0.8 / 114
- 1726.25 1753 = 3.6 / 115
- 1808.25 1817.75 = 0.4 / 162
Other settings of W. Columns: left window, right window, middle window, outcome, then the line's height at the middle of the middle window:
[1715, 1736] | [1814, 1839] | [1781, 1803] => 0.4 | 155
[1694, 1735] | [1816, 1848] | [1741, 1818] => 6.6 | 151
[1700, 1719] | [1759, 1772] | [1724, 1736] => 0.4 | 117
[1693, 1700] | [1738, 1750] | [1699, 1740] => 2.0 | 120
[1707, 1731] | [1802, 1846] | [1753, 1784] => 3.1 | 142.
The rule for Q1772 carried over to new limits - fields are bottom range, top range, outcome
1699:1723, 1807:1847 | 1.50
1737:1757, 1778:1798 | 1.26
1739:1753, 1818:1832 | 1.49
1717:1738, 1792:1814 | 1.35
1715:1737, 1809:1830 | 1.52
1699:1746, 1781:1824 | 1.37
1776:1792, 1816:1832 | 1.19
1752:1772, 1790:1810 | 1.23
